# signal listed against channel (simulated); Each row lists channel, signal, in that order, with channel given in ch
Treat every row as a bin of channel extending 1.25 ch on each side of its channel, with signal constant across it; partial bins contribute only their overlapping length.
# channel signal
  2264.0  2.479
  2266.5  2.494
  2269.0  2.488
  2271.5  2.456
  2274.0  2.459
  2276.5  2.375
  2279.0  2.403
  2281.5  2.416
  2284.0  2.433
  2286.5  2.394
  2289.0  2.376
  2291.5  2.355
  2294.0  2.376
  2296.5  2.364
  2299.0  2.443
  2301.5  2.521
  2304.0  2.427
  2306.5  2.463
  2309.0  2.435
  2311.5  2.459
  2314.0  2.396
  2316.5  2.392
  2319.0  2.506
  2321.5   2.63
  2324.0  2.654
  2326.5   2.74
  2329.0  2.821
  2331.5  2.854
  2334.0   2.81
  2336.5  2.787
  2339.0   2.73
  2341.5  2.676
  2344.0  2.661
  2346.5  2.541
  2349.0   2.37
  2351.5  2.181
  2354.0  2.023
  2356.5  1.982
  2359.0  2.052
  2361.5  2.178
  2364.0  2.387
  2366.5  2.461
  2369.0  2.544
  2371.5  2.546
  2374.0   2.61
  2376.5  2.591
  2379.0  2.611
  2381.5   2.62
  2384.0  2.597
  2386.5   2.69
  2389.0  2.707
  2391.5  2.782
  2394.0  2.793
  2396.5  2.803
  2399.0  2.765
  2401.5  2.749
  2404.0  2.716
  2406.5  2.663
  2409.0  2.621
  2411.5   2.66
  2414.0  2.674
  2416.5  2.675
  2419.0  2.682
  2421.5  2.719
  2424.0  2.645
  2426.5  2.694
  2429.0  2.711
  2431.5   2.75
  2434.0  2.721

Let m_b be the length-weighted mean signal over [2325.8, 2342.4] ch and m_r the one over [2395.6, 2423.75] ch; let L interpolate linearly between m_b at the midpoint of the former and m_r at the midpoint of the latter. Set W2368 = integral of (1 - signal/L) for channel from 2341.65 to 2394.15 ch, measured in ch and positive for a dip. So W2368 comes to 5.2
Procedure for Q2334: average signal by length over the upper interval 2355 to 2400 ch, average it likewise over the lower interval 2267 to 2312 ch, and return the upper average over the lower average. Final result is 1.0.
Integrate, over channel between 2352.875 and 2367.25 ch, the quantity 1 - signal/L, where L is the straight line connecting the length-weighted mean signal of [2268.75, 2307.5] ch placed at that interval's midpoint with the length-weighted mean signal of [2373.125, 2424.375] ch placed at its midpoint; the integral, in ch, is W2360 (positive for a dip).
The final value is 2.34 ch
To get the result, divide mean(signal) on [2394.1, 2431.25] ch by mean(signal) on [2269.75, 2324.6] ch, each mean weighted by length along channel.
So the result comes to 1.11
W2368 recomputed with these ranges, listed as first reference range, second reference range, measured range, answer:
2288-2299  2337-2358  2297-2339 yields -3.4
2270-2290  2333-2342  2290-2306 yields 0.7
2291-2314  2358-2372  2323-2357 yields -2.6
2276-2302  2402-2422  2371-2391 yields -0.2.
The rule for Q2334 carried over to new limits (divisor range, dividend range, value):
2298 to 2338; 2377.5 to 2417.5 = 1.04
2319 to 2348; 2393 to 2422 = 1.00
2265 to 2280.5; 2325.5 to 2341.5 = 1.14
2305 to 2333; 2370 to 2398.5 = 1.04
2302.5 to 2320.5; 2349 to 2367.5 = 0.90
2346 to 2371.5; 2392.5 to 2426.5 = 1.19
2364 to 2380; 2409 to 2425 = 1.05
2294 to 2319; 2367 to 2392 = 1.08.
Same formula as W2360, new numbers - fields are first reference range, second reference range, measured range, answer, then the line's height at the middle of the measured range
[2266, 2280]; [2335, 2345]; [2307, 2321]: 0.9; 2.61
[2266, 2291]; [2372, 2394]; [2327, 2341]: -1.3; 2.55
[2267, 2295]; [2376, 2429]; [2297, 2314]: 0.1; 2.47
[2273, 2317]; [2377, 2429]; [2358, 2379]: 1.4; 2.6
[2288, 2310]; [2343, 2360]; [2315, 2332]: -2.2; 2.34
